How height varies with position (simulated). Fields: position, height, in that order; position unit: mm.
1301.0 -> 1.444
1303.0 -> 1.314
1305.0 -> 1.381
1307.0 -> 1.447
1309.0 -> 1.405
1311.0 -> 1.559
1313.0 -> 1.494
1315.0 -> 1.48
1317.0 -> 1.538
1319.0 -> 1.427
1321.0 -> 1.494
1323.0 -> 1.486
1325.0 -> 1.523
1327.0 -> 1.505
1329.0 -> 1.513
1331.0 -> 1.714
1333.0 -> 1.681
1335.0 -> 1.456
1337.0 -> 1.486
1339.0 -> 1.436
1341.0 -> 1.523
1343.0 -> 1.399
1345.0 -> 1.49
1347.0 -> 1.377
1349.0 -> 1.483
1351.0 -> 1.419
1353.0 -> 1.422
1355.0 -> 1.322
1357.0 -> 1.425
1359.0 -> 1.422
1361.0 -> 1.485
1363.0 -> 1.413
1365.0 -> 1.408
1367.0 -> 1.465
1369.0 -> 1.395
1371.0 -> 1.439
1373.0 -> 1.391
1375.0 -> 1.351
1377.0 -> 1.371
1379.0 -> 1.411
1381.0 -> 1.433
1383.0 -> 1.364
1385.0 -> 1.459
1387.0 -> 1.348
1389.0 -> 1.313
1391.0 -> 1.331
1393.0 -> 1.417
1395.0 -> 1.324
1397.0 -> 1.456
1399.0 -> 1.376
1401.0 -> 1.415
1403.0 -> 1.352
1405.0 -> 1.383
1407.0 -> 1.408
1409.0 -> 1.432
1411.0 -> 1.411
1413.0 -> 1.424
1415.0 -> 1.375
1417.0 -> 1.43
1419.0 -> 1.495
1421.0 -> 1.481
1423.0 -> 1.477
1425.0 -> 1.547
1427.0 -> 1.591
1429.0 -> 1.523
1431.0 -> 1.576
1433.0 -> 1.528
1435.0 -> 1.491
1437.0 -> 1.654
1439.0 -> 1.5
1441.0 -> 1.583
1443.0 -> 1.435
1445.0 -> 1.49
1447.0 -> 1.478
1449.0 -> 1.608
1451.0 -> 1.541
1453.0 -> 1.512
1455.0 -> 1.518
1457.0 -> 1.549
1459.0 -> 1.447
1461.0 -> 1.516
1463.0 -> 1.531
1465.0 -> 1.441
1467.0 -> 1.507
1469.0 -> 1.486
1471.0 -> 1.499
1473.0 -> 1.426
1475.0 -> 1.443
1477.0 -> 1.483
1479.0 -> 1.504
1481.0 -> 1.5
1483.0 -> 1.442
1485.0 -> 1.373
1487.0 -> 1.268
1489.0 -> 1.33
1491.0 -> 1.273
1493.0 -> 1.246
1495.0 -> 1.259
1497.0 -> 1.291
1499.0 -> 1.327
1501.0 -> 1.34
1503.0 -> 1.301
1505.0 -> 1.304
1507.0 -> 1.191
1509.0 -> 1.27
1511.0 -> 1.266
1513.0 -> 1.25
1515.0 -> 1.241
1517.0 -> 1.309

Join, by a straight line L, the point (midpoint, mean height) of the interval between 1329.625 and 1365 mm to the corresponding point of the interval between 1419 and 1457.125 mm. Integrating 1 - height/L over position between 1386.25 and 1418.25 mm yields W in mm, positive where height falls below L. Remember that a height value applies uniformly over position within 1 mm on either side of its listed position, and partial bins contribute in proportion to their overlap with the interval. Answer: 2.5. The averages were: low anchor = 1.47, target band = 1.39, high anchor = 1.53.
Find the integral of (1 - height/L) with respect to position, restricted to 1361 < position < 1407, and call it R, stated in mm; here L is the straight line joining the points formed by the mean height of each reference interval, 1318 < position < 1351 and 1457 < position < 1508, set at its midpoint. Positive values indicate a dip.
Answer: 2.1 mm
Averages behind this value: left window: 1.5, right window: 1.39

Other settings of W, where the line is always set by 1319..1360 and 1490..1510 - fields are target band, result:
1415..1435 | -2.0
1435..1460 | -3.3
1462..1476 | -1.7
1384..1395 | 0.4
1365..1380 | 0.3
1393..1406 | 0.2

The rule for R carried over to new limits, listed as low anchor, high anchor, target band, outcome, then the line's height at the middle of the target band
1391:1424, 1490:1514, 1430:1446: -1.9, 1.37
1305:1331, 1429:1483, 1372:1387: 1.1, 1.5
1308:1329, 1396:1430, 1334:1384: 1.7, 1.47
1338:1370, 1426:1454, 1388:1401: 0.9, 1.48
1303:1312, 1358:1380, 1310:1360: -2.1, 1.42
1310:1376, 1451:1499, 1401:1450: -1.4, 1.44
